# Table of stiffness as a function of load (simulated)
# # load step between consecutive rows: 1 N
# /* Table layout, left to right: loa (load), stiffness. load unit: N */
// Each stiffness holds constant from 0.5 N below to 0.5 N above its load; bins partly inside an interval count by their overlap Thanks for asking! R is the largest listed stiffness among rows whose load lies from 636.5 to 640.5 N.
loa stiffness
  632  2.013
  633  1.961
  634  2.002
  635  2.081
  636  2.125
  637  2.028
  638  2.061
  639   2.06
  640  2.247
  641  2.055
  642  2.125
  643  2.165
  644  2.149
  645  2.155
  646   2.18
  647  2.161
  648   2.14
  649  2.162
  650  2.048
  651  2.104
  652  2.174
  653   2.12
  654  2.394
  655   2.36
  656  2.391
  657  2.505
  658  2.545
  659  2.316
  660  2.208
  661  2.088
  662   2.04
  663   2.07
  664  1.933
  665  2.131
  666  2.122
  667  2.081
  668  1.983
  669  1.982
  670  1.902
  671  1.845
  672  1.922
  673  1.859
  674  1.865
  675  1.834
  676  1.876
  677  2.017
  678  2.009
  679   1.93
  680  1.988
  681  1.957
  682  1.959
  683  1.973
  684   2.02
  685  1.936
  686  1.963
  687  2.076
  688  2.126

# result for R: 2.247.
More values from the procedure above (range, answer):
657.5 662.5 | 2.545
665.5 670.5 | 2.122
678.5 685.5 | 2.02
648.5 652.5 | 2.174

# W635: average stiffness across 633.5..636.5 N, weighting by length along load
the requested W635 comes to 2.07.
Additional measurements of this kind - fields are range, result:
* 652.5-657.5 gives 2.35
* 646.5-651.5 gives 2.12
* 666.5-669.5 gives 2.02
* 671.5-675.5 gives 1.87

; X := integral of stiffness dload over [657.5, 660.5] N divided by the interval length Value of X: 2.36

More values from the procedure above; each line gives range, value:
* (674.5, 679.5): 1.93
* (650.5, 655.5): 2.23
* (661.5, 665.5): 2.04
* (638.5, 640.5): 2.15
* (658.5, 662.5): 2.16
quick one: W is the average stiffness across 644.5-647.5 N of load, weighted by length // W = 2.17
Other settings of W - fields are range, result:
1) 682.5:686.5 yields 1.97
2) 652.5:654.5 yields 2.26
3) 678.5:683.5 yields 1.96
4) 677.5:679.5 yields 1.97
